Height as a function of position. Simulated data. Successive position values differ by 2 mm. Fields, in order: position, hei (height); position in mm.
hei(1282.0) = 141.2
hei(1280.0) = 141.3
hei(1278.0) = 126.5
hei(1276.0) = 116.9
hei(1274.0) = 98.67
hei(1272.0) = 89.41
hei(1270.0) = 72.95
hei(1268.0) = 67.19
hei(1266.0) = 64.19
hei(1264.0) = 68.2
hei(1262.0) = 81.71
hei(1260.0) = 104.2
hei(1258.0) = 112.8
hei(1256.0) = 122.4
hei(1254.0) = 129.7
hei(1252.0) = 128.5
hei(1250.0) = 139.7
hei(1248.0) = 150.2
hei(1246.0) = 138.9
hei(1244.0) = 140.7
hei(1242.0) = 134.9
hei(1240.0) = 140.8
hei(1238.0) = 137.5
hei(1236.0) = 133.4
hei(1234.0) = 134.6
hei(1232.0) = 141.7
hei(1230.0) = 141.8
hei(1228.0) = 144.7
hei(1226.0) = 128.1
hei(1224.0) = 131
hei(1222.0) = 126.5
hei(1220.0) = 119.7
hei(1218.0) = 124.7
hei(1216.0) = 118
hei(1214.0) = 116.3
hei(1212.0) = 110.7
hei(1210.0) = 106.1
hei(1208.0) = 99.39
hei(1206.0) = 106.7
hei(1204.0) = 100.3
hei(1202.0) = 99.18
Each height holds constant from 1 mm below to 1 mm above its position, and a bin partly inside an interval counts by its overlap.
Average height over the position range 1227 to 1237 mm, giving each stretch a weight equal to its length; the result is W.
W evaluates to 139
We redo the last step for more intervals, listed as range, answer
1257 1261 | 108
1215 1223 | 122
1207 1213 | 105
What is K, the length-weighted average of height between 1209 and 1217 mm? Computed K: 113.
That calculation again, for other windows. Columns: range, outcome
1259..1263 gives 93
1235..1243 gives 137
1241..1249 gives 141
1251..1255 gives 129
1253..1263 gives 110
